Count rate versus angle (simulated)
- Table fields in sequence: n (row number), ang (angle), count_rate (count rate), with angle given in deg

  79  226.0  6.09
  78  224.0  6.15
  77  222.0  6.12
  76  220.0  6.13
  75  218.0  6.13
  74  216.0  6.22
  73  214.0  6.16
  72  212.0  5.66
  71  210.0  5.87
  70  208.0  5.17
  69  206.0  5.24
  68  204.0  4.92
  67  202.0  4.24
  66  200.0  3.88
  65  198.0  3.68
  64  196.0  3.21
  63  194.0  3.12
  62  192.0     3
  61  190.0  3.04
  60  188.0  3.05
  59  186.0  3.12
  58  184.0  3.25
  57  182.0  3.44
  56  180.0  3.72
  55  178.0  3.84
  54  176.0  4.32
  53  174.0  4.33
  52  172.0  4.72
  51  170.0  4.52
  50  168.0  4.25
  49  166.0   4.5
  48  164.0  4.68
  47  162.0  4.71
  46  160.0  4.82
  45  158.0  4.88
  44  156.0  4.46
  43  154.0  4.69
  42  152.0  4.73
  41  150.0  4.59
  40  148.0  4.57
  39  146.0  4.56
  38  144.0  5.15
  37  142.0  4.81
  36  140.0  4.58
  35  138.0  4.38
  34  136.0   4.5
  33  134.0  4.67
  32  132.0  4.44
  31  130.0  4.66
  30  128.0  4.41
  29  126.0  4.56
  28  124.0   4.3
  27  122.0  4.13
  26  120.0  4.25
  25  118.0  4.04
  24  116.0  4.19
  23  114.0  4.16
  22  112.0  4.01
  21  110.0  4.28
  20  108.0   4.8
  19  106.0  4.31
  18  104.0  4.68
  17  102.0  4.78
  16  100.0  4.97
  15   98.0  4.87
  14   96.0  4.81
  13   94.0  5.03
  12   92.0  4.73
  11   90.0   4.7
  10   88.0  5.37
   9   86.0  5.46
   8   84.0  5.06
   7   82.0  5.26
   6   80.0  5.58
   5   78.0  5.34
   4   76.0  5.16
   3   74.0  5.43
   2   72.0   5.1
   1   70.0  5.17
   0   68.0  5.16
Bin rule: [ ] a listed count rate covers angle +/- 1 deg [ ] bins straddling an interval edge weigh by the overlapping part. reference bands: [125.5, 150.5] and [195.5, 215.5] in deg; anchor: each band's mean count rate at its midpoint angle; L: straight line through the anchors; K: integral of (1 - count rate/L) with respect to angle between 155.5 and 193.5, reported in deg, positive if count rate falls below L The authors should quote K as 5.8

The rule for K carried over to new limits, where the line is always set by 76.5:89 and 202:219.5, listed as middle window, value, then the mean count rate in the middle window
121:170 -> 7.9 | 4.58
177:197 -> 8.2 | 3.28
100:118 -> 3.3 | 4.41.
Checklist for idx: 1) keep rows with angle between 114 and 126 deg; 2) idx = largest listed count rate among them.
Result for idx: 4.56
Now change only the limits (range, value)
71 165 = 5.58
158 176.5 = 4.88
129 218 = 6.22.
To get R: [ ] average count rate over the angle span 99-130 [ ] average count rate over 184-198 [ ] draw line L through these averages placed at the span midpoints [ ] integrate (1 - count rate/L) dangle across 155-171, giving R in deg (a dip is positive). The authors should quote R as -4.4 deg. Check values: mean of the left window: 4.4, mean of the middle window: 4.6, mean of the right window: 3.14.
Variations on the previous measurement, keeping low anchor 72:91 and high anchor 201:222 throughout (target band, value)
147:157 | 1.5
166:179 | 2.7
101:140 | 7.0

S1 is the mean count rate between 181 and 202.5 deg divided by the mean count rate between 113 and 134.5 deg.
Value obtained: 0.8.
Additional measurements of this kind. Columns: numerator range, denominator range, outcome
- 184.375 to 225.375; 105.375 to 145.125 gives 1.06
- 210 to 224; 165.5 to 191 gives 1.58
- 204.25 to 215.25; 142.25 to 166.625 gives 1.19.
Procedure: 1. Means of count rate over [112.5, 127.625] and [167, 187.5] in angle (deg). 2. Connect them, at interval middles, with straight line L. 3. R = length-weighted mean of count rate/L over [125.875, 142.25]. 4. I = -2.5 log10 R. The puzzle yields -0.097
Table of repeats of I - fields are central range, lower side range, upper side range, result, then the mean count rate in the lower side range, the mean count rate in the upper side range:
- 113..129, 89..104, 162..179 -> 0.11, 4.83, 4.41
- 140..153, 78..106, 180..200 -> -0.17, 5.01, 3.27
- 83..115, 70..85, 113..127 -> 0.00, 5.27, 4.23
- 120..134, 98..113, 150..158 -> 0.04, 4.57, 4.65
